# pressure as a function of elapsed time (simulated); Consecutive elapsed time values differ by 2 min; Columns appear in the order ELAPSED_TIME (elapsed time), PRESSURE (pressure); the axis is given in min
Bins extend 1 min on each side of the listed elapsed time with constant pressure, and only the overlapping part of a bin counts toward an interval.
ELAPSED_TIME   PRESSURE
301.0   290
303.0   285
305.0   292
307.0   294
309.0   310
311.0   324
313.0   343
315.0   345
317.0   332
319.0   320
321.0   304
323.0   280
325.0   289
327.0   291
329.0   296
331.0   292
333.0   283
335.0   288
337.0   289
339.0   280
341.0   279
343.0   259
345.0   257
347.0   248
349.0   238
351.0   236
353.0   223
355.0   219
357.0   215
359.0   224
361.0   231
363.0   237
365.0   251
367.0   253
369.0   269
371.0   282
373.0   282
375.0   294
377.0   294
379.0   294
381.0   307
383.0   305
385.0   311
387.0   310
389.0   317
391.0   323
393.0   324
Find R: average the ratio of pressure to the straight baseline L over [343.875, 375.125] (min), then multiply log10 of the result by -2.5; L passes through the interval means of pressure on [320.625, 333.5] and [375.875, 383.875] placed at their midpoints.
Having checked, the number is 0.20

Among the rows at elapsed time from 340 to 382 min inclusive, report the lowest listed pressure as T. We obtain 215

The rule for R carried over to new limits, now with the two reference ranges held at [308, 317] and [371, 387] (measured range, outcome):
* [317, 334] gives 0.10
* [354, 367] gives 0.31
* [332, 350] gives 0.18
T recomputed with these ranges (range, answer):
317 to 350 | 238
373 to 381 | 282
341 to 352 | 236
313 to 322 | 304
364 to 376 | 251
